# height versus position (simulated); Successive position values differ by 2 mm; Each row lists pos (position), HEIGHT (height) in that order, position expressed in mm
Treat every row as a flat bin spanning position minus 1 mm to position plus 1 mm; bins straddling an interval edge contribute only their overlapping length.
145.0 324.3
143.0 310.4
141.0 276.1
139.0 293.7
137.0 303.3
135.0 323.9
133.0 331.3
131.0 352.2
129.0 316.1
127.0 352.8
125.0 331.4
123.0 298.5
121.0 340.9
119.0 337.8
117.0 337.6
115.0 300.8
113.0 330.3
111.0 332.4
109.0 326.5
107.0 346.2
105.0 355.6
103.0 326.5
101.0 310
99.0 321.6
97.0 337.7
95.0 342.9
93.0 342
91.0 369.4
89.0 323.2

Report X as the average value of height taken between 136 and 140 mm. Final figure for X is 298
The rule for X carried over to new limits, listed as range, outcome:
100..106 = 331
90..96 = 351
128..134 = 333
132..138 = 320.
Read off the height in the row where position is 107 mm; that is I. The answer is 346.2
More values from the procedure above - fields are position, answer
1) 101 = 310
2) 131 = 352.2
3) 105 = 355.6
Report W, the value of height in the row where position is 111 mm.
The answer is 332.4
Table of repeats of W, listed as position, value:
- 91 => 369.4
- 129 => 316.1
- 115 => 300.8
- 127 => 352.8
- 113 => 330.3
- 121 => 340.9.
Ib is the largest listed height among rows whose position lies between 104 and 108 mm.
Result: 355.6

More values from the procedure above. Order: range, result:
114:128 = 352.8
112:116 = 330.3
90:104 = 369.4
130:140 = 352.2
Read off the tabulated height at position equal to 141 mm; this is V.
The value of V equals 276.1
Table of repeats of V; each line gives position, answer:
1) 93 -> 342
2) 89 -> 323.2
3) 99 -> 321.6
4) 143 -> 310.4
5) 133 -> 331.3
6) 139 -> 293.7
